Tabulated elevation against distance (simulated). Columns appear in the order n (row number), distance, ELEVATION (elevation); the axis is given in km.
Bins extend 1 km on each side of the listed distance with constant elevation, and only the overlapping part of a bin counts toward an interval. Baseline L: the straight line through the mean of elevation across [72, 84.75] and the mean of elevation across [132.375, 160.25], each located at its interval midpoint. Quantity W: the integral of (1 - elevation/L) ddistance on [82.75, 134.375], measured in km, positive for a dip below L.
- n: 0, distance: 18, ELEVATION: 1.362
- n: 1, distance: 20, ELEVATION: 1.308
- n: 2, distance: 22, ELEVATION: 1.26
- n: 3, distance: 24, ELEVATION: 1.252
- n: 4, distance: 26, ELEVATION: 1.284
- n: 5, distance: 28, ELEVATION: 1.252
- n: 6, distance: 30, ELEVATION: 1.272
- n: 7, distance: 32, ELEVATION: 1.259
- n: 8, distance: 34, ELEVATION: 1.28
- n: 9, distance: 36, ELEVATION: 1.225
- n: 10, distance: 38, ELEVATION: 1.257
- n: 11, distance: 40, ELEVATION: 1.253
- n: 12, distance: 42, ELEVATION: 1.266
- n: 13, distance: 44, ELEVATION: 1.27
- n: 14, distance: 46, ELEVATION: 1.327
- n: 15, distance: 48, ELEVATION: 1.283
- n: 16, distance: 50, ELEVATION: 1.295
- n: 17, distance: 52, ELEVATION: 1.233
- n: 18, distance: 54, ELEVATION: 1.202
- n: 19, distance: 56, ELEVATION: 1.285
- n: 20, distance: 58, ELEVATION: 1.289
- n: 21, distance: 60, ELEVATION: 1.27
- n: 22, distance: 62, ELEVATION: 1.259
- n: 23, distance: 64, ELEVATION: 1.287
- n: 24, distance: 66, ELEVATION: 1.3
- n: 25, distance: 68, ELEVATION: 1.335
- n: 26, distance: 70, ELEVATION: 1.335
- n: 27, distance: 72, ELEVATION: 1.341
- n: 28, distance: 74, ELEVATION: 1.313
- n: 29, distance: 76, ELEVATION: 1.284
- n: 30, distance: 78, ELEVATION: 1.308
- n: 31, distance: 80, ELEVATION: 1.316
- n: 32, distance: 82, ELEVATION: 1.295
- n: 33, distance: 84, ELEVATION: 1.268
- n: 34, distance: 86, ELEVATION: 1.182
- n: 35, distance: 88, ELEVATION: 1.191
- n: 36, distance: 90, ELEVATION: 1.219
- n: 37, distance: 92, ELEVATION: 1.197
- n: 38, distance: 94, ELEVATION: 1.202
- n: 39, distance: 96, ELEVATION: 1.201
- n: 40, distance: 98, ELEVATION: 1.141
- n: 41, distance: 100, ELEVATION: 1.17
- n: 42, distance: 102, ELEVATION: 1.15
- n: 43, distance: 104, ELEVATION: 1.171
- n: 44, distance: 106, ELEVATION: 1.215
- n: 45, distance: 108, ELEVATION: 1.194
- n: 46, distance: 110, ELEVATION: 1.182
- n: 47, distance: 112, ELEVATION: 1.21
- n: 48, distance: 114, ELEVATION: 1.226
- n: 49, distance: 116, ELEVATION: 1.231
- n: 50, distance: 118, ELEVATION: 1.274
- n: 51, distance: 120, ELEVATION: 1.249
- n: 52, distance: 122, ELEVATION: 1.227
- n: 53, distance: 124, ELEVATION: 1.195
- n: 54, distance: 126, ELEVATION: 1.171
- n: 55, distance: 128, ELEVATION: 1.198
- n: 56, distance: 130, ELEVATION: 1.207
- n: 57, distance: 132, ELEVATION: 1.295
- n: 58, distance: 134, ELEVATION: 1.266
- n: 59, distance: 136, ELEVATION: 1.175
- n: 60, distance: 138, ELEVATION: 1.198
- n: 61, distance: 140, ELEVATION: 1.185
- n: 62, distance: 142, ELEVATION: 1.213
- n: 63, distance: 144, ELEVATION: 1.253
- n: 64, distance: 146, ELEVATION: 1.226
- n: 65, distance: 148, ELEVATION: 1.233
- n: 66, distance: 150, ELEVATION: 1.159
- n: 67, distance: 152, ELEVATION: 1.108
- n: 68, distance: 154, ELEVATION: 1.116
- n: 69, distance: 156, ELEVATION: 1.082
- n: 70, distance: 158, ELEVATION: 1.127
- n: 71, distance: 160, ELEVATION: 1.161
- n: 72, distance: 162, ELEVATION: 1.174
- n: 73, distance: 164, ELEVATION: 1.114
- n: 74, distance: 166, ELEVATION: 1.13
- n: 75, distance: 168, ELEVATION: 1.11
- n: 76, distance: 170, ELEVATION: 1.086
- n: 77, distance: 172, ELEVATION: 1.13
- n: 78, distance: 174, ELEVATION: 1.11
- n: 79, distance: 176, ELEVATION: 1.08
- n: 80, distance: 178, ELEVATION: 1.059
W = 1.60 km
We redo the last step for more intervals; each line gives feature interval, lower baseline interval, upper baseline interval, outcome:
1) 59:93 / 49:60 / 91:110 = -1.4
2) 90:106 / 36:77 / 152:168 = 0.5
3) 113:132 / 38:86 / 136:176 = -0.4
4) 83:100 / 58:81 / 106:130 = 0.9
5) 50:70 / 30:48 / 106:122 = -0.3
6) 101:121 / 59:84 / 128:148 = 0.7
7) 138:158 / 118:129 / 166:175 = -0.2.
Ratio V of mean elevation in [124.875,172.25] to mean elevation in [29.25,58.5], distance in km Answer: 0.9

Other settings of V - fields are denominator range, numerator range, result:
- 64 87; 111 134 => 0.95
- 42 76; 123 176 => 0.91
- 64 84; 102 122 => 0.93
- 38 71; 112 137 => 0.96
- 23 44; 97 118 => 0.95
